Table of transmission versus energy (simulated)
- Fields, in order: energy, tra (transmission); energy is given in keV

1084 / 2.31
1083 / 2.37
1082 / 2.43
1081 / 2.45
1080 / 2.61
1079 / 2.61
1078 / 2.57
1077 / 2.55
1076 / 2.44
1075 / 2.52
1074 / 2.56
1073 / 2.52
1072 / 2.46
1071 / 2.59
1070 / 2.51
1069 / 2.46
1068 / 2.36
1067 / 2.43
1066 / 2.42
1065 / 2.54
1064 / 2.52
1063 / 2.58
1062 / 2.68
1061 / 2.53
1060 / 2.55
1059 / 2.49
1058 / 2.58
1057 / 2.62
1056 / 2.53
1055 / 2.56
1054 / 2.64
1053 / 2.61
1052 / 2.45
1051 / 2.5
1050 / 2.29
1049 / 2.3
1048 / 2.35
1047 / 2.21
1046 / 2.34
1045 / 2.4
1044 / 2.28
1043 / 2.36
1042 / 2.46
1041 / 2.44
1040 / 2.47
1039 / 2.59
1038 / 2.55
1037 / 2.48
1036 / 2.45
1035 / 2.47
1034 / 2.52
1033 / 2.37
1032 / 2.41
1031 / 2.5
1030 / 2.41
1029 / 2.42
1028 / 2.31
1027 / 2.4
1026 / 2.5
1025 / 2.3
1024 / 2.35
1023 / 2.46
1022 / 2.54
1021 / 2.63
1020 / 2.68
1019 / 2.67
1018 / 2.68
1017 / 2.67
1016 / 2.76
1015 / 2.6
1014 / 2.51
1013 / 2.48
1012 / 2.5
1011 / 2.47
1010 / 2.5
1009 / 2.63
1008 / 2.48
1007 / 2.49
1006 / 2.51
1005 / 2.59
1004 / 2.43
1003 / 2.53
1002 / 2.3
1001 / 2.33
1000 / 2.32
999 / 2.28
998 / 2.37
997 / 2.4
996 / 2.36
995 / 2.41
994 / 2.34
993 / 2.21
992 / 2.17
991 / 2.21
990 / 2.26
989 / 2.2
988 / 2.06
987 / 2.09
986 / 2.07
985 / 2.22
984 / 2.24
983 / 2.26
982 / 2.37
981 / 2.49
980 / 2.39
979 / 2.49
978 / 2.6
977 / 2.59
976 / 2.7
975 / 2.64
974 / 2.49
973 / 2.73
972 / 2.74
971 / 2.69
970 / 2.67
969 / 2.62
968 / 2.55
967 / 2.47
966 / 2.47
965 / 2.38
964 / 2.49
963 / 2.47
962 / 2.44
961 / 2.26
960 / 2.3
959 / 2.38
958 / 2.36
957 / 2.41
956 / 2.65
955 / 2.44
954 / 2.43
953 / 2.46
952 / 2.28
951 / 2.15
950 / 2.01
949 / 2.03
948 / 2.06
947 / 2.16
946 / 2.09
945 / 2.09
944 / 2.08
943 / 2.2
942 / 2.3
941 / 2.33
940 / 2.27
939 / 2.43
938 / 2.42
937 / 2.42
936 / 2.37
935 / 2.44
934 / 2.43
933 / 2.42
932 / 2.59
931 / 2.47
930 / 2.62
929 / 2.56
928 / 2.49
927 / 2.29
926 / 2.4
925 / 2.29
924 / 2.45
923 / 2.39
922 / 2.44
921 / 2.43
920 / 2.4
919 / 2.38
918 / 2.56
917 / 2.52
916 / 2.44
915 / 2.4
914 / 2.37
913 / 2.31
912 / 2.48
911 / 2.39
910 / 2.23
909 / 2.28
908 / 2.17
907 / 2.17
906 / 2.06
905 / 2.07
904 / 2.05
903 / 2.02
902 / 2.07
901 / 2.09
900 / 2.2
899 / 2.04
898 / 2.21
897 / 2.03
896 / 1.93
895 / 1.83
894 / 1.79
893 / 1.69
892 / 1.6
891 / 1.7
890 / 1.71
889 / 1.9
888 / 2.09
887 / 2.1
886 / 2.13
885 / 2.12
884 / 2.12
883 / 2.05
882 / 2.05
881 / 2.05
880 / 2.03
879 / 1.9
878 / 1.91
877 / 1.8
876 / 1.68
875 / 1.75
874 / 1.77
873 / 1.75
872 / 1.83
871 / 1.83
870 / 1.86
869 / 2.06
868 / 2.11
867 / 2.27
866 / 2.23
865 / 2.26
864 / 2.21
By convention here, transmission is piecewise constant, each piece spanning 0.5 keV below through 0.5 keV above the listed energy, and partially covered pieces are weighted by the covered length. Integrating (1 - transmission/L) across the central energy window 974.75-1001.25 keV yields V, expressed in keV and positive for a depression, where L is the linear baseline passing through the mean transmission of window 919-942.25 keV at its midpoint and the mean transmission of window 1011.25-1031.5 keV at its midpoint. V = 1.6 keV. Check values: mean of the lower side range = 2.42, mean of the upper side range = 2.52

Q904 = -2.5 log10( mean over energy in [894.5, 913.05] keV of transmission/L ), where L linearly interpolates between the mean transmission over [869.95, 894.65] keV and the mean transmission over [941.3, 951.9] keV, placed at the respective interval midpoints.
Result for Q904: -0.087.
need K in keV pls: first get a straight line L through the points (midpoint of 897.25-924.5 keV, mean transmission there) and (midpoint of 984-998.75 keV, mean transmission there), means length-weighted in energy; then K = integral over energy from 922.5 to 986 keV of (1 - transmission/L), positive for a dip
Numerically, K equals -4.0 keV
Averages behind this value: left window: 2.28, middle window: 2.4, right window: 2.24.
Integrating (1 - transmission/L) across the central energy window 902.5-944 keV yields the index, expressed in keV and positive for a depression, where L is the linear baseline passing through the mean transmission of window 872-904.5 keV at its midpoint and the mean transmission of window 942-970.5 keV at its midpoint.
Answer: -4.1 keV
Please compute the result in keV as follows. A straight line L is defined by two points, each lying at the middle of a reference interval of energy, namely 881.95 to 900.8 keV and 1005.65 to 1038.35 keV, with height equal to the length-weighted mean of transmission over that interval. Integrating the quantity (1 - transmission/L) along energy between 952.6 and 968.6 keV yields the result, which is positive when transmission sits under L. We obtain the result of -1.3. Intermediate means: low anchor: 1.96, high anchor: 2.51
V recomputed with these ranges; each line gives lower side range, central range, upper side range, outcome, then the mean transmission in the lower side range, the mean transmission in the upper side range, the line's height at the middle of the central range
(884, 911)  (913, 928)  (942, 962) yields -2.05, 2.02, 2.26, 2.12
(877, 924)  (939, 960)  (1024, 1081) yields -0.23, 2.13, 2.47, 2.24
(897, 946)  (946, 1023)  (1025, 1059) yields -1.22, 2.32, 2.45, 2.39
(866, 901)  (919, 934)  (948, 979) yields -1.51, 1.94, 2.46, 2.22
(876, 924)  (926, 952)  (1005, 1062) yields -0.98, 2.12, 2.49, 2.23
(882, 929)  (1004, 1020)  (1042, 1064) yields -1.21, 2.17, 2.47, 2.39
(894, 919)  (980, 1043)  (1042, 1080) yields -0.70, 2.2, 2.49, 2.39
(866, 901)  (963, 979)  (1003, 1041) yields -1.96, 1.94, 2.51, 2.3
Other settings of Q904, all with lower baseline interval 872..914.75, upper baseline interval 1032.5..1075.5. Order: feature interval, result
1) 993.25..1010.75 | -0.044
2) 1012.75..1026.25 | -0.081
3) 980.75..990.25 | 0.030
